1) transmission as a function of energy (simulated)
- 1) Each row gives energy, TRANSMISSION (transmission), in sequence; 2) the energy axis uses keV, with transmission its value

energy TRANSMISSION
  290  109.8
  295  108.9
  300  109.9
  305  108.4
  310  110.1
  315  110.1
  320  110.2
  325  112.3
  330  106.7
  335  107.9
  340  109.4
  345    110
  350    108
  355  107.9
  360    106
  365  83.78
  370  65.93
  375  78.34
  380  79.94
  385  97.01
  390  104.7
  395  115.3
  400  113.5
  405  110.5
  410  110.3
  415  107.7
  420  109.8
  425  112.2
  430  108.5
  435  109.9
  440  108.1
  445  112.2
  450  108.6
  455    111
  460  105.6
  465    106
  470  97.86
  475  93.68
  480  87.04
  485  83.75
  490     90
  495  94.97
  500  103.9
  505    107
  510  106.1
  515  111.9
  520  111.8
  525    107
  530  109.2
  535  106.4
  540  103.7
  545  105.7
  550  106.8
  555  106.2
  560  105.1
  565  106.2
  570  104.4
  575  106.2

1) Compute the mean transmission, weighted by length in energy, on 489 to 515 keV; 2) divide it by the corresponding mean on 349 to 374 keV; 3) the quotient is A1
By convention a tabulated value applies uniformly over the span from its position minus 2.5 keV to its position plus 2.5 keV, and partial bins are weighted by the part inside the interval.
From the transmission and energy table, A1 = 1.1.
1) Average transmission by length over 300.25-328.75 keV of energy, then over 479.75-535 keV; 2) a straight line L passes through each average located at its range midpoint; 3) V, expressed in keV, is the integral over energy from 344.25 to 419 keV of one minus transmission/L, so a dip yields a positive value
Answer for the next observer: 5.1 keV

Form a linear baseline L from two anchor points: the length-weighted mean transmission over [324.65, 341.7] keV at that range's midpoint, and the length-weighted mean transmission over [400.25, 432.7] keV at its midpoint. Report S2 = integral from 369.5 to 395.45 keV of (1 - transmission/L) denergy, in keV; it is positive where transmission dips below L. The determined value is 4.6 keV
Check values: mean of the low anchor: 109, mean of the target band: 90.1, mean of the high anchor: 110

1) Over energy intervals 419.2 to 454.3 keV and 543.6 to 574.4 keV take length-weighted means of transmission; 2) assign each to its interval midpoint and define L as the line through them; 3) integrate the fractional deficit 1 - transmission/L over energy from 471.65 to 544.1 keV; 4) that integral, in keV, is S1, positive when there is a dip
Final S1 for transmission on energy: 4.2 keV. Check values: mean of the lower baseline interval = 110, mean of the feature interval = 101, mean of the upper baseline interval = 106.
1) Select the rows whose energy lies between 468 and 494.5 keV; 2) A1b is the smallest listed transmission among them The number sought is 83.75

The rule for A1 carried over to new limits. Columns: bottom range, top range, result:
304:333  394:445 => 1.01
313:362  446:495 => 0.90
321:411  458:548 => 1.00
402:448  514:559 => 0.98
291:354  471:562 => 0.93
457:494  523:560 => 1.12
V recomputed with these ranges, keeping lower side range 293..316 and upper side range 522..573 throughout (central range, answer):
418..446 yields -0.6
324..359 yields 0.1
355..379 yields 5.0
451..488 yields 3.1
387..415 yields -0.6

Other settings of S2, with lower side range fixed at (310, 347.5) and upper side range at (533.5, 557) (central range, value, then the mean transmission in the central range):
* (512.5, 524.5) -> -0.55 keV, 111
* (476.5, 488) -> 2.21 keV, 86.3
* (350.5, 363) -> 0.33 keV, 106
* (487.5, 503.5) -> 1.45 keV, 97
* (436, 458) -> -0.49 keV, 110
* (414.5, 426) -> -0.22 keV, 110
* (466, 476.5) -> 0.94 keV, 97.4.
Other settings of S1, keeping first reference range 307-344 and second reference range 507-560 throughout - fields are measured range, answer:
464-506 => 4.9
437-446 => -0.1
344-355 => 0.1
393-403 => -0.5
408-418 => 0.0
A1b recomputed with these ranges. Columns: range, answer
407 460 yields 105.6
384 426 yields 97.01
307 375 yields 65.93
